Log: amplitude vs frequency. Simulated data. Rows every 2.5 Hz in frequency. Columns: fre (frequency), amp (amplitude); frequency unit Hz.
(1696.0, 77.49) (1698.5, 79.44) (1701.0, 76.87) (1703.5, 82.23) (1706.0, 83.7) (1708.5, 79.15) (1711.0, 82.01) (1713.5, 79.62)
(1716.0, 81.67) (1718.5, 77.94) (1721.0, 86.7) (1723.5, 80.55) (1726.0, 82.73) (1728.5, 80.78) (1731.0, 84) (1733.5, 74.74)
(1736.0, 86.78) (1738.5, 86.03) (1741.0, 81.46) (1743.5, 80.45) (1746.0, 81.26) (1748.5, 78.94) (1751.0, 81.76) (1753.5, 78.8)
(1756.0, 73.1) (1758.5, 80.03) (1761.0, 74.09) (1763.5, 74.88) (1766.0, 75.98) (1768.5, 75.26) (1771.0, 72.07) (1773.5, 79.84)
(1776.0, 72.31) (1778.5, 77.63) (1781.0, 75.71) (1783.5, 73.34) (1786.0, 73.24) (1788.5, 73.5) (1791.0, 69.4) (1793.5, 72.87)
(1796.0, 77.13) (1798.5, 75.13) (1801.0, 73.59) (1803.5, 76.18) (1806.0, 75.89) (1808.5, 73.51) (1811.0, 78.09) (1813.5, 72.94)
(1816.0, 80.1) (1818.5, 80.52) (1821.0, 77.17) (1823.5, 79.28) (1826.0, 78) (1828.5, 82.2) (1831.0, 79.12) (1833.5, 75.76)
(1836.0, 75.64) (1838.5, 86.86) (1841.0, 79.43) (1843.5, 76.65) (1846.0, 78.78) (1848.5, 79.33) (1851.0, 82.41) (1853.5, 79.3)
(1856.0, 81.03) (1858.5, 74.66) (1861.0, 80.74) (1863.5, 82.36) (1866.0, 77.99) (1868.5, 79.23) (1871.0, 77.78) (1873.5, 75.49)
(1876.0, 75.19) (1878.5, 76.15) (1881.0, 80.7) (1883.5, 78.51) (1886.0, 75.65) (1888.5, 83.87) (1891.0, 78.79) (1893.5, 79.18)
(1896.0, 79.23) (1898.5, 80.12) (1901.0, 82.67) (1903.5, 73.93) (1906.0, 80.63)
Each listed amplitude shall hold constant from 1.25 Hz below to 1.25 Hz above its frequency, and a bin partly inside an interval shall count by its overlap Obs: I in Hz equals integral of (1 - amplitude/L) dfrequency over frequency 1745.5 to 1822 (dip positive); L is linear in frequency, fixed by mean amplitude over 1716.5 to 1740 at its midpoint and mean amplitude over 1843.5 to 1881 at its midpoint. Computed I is 4.6 Hz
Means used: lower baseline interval 82.2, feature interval 75.9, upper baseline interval 78.6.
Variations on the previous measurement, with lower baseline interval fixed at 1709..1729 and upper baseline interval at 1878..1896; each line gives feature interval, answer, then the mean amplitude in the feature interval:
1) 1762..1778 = 1.1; 75.2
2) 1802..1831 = 0.9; 77.7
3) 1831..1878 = 0.5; 78.8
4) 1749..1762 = 0.5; 77.7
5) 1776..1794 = 1.5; 73.6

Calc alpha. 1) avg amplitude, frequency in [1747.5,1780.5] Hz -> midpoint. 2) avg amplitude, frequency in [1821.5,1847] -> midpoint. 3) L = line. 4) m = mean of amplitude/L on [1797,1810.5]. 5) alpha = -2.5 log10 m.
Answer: 0.04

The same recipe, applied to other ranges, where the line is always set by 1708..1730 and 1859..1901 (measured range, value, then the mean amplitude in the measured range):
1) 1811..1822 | 0.03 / 77.7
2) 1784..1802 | 0.09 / 73.5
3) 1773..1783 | 0.06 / 75.9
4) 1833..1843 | 0.00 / 79.5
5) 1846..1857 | -0.01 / 80.3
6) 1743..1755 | 0.01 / 80.1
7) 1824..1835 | 0.01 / 78.7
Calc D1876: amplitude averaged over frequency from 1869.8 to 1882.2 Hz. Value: 77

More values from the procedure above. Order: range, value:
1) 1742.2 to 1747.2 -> 80.9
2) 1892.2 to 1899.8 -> 79.5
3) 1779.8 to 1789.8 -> 73.9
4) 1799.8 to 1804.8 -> 74.9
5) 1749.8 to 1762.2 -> 77.6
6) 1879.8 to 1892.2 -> 79.5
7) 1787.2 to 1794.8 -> 72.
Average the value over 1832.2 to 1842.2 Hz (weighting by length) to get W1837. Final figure 79.4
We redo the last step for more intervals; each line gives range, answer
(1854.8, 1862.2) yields 78.8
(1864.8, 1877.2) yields 77.1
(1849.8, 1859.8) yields 79.3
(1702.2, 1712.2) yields 81.7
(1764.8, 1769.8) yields 75.6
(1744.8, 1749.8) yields 80.1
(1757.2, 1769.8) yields 76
